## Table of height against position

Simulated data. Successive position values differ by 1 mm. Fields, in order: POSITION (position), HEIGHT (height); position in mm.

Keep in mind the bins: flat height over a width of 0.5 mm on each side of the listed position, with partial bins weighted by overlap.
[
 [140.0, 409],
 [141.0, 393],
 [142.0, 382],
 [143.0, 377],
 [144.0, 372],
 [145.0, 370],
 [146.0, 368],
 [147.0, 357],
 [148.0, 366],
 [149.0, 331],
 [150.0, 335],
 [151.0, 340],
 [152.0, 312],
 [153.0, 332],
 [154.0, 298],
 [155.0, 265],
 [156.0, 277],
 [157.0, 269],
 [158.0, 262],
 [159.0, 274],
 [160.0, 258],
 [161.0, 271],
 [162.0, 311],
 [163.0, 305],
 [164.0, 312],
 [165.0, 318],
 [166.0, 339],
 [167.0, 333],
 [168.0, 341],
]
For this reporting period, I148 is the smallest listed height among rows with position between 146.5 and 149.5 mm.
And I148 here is 331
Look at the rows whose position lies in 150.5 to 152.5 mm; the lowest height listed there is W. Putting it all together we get 312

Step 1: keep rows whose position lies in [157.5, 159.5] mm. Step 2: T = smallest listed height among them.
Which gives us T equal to 262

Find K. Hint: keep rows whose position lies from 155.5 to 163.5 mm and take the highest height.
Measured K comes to 311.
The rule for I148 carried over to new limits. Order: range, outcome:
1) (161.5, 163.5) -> 305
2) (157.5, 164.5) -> 258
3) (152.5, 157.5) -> 265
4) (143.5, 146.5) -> 368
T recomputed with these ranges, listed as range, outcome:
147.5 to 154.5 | 298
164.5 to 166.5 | 318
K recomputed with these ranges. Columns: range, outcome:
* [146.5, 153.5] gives 366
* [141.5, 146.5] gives 382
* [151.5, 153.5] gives 332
